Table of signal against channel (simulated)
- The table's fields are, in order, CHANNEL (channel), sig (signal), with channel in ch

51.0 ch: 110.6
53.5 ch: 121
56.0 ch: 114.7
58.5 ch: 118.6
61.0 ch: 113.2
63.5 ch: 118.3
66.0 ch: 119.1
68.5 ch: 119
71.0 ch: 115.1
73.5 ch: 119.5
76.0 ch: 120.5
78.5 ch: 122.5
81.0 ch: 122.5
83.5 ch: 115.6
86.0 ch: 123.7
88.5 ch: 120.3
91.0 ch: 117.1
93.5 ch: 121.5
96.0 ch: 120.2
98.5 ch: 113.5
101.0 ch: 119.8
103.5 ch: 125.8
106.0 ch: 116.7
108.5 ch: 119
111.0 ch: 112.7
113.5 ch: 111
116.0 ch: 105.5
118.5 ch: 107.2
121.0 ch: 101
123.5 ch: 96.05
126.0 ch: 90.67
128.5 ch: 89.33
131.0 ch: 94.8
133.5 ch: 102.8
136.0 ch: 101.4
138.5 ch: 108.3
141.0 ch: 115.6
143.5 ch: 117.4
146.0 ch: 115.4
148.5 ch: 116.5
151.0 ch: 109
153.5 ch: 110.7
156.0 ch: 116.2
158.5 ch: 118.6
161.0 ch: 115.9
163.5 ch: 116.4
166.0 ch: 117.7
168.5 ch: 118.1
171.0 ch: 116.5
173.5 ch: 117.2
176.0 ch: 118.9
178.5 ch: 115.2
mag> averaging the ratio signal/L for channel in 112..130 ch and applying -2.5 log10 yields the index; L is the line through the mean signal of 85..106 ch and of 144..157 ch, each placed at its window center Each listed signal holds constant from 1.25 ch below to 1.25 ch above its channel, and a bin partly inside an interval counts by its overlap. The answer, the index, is 0.17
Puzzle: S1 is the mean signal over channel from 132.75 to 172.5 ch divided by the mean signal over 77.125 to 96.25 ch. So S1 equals 0.94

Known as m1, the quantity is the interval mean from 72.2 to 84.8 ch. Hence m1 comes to 120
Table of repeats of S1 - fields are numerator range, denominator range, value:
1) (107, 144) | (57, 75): 0.89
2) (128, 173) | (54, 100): 0.94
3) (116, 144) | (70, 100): 0.85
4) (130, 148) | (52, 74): 0.92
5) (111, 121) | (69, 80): 0.90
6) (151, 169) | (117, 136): 1.18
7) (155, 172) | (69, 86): 0.98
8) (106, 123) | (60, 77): 0.93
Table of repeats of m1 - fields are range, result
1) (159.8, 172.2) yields 117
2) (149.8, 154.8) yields 110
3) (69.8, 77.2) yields 118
